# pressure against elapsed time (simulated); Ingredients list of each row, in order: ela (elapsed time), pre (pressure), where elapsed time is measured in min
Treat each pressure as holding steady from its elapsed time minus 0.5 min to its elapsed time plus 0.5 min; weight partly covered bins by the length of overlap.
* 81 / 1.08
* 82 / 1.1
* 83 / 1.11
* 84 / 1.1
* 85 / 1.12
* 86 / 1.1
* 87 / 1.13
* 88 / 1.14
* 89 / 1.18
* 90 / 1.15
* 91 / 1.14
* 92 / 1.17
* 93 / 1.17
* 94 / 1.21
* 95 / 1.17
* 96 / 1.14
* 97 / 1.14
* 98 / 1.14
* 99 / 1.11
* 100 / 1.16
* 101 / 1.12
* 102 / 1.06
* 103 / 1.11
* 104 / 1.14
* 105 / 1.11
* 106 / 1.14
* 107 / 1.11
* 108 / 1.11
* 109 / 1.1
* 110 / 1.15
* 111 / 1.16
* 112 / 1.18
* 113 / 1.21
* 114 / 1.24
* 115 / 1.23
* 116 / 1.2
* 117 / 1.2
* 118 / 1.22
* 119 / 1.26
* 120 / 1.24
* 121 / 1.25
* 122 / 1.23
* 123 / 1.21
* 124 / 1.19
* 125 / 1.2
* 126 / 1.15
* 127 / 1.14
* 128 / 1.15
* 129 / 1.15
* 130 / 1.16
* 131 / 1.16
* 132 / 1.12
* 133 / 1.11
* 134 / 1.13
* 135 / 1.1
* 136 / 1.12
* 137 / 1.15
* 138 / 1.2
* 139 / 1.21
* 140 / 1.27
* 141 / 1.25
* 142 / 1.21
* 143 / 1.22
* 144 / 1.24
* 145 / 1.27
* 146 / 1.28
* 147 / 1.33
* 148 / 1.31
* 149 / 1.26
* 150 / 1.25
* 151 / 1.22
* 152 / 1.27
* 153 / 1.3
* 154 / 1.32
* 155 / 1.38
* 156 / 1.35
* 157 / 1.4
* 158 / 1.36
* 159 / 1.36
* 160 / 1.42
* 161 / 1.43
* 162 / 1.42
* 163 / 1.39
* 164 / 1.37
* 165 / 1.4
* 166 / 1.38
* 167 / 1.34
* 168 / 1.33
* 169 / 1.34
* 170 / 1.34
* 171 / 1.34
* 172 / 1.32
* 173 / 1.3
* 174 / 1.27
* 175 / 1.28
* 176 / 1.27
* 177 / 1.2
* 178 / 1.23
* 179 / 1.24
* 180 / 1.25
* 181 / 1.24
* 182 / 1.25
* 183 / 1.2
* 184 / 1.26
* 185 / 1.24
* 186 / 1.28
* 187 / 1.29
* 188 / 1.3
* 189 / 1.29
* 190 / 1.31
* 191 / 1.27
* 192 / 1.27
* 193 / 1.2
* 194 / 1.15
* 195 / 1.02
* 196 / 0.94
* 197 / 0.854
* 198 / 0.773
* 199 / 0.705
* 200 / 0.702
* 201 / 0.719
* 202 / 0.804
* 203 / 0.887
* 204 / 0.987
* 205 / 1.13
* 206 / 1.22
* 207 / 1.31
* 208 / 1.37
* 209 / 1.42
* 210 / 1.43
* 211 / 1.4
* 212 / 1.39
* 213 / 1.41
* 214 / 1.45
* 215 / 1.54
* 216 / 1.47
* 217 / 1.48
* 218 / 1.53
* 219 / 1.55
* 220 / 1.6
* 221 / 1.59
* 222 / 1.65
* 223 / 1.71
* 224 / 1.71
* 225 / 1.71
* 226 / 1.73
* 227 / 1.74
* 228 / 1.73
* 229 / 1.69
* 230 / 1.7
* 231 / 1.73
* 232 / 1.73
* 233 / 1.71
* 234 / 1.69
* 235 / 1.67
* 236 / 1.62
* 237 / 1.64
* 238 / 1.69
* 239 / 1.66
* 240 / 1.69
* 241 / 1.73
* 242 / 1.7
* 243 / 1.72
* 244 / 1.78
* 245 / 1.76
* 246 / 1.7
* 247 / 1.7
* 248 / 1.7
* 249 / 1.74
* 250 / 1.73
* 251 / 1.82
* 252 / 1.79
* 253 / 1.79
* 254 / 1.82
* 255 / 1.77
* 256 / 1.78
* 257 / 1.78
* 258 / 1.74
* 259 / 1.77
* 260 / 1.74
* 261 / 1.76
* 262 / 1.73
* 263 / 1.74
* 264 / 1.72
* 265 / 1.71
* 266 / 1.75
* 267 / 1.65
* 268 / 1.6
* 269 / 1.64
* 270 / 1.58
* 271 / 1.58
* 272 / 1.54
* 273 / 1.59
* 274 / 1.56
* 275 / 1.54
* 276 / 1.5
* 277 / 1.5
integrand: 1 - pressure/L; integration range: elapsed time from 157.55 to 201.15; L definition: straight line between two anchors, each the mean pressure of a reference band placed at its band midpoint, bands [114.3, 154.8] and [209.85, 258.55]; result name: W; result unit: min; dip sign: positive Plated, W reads 5.59 min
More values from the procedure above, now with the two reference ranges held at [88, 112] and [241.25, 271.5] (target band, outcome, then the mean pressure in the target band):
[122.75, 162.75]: 1.7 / 1.25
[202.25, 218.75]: 2.4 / 1.33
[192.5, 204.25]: 4.8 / 0.893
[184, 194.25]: 1.5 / 1.26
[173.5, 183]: 1.2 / 1.25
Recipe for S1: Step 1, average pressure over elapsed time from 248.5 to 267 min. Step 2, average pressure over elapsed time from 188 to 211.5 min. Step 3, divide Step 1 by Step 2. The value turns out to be 1.60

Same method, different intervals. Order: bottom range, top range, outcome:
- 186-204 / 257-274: 1.62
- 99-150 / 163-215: 1.03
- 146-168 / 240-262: 1.30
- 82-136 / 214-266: 1.47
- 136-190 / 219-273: 1.32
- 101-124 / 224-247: 1.45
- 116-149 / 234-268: 1.44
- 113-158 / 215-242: 1.35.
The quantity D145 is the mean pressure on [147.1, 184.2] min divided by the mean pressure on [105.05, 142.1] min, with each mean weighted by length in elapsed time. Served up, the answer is 1.12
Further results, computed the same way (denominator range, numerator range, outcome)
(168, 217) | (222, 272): 1.42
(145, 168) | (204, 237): 1.16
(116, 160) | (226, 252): 1.39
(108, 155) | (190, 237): 1.14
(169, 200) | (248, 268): 1.47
